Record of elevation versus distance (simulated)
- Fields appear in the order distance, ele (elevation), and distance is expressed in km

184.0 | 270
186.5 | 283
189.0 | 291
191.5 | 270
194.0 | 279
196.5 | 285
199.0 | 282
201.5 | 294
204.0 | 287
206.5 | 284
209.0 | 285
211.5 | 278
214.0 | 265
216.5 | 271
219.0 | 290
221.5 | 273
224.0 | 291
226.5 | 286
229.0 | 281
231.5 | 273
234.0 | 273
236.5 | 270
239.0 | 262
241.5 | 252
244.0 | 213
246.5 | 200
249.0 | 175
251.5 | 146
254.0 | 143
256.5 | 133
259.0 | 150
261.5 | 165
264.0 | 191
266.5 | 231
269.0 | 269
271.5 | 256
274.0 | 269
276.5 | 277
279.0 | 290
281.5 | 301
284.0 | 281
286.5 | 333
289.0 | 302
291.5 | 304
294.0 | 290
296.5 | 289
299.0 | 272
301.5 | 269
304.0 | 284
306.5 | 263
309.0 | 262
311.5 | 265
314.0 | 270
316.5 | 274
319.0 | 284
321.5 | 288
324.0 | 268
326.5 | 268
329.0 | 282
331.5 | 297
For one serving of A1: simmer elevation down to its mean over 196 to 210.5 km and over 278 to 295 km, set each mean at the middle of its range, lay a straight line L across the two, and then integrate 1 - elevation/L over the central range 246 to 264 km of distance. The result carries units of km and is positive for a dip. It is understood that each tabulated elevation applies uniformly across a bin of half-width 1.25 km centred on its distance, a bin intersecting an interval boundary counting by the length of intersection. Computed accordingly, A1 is 8.3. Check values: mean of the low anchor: 286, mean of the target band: 159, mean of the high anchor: 300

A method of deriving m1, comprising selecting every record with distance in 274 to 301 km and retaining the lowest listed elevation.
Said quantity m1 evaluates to 269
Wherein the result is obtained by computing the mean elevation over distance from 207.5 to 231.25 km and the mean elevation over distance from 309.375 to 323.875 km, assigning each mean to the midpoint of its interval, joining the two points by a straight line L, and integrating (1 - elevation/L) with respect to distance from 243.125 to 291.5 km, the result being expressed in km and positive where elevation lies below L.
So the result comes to 8.3 km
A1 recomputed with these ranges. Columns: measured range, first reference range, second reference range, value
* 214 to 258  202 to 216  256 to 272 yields 1.03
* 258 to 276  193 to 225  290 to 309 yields 3.77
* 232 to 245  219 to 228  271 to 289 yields 1.35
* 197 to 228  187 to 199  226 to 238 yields -0.41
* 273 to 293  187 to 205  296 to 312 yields -1.53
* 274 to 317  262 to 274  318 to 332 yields -4.55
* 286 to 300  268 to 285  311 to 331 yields -1.00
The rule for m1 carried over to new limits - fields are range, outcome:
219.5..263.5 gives 133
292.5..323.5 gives 262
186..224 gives 265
